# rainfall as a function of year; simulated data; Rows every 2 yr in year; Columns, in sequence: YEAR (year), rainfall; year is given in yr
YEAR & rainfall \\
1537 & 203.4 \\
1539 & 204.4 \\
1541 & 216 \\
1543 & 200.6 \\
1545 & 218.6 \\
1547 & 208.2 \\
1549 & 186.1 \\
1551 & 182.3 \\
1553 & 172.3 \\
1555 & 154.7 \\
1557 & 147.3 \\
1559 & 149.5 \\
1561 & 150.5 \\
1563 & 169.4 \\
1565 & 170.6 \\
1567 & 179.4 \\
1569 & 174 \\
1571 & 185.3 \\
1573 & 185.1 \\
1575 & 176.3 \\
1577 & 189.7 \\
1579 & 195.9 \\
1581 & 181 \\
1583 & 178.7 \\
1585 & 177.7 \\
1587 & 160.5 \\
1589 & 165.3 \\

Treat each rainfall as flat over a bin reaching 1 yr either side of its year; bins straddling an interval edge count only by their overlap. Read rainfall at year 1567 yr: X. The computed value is 179.4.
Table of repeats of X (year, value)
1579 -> 195.9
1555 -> 154.7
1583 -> 178.7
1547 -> 208.2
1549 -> 186.1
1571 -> 185.3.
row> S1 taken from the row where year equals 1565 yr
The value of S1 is 170.6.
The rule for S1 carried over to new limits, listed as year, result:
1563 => 169.4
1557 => 147.3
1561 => 150.5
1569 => 174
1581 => 181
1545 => 218.6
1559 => 149.5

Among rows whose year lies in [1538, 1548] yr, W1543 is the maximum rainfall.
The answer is 218.6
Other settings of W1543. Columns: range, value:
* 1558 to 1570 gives 179.4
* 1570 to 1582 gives 195.9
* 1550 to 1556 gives 182.3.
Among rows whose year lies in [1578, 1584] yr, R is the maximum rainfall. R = 195.9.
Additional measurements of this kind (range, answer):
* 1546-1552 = 208.2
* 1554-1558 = 154.7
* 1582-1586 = 178.7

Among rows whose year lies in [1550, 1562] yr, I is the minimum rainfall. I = 147.3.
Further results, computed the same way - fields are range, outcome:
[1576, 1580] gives 189.7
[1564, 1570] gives 170.6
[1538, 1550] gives 186.1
